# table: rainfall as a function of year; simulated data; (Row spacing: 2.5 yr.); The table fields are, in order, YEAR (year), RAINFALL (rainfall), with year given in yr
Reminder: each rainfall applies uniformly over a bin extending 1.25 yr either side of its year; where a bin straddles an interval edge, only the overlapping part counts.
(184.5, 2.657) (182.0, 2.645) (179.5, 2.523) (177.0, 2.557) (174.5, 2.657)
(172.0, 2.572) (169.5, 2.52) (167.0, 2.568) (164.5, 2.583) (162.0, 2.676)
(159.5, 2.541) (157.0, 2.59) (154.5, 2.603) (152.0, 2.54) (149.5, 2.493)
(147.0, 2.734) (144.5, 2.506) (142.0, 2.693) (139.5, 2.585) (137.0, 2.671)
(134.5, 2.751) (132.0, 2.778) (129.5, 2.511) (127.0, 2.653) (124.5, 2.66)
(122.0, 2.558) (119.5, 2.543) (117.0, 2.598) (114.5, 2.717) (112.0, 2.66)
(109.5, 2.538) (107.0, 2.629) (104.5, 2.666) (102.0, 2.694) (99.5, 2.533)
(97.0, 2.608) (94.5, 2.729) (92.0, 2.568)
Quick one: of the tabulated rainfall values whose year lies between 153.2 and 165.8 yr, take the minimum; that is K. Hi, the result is 2.541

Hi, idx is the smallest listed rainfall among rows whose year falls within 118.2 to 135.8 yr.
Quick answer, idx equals 2.511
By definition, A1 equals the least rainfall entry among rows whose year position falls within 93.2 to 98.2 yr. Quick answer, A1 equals 2.608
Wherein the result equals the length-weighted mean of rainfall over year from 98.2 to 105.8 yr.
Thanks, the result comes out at 2.63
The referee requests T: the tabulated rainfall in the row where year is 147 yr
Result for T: 2.734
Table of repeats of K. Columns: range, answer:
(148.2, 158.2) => 2.493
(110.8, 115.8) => 2.66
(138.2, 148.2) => 2.506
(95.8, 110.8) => 2.533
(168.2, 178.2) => 2.52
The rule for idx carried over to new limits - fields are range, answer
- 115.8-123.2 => 2.543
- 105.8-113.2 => 2.538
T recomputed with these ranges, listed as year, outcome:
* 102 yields 2.694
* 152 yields 2.54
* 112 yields 2.66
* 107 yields 2.629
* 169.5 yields 2.52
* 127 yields 2.653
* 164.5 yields 2.583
